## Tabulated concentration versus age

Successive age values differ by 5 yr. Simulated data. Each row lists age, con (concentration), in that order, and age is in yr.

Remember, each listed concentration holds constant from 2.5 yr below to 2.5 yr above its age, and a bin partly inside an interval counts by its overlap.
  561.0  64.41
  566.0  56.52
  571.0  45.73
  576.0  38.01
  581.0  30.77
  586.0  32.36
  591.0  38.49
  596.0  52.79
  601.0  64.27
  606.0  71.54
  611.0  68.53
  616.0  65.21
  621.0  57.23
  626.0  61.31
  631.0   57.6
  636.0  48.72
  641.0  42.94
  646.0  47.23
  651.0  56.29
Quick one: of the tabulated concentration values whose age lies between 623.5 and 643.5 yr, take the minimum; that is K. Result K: 42.94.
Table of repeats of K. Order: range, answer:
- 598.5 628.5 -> 57.23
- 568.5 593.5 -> 30.77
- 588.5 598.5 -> 38.49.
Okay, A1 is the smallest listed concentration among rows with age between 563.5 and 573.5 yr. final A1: 45.73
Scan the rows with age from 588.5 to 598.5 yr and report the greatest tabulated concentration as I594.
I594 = 52.79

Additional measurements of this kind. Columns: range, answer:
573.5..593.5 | 38.49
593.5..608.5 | 71.54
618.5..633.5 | 61.31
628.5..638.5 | 57.6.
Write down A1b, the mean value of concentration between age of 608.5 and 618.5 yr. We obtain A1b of 66.9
